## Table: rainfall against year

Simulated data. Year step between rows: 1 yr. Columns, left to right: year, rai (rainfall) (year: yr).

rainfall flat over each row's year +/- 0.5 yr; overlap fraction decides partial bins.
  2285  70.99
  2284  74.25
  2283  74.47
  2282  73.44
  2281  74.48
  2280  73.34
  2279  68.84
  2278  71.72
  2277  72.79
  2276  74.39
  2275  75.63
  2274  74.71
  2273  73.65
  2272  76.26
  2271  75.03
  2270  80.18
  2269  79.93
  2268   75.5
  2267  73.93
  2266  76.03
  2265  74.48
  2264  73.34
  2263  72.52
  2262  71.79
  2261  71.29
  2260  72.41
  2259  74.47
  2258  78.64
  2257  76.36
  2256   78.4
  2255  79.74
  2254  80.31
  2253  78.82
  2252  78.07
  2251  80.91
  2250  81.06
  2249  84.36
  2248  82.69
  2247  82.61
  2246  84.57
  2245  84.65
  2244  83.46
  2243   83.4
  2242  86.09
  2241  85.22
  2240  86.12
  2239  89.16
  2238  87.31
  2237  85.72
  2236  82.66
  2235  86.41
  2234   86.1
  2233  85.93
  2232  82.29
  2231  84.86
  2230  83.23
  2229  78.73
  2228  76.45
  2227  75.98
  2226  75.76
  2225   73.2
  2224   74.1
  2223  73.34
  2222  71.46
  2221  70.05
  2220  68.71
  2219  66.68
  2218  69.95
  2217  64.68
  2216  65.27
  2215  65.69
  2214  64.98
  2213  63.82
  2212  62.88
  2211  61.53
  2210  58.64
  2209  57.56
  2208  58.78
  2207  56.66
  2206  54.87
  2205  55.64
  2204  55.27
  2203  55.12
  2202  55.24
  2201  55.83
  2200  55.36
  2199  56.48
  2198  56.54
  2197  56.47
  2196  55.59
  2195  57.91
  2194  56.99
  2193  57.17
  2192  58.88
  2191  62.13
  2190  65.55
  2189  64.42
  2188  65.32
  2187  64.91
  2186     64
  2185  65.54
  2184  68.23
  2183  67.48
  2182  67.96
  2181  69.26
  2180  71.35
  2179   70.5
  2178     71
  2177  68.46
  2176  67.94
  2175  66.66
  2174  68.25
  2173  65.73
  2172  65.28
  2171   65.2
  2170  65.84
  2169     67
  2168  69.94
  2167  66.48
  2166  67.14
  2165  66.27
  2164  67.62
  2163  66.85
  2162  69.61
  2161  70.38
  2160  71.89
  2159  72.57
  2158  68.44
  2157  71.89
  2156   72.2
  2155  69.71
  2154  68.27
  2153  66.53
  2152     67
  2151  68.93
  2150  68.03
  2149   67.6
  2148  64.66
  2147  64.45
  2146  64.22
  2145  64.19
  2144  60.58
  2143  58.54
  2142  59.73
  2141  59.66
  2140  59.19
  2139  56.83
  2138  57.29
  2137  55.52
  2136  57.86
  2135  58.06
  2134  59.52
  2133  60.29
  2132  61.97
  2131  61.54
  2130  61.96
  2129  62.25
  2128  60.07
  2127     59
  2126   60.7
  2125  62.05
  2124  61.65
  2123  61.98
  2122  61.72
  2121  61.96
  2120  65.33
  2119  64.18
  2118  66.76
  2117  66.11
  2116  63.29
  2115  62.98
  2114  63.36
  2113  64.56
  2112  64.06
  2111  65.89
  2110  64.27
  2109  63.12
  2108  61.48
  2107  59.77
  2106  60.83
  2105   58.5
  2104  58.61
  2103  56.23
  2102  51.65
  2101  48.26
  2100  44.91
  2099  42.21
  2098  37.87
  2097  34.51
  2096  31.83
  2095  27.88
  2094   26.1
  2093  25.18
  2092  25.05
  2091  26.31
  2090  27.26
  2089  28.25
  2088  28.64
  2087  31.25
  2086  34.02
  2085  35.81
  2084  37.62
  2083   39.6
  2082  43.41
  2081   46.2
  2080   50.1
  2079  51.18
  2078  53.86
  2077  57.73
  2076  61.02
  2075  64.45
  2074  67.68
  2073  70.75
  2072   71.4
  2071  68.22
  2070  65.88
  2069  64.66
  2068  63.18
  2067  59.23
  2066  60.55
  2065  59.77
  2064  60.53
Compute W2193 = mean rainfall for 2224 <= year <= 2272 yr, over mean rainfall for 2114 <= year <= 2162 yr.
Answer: 1.26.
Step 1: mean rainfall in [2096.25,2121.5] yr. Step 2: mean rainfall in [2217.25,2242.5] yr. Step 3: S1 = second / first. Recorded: 1.4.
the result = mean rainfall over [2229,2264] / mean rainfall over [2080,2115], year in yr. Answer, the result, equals 1.81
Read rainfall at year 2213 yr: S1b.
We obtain 63.82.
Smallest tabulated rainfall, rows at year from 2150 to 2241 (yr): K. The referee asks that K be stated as 54.87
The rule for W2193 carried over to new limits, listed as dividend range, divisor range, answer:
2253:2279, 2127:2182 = 1.15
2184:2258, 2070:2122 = 1.40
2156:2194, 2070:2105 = 1.50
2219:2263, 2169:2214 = 1.28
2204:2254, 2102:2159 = 1.19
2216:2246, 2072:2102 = 1.89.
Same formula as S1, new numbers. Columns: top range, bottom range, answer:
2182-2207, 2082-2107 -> 1.54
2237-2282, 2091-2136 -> 1.42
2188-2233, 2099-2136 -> 1.07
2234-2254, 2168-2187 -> 1.24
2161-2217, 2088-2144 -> 1.17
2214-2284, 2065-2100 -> 1.68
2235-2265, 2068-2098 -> 1.79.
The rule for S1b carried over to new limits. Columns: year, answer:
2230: 83.23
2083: 39.6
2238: 87.31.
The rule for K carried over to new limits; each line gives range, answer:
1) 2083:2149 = 25.05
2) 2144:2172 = 60.58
